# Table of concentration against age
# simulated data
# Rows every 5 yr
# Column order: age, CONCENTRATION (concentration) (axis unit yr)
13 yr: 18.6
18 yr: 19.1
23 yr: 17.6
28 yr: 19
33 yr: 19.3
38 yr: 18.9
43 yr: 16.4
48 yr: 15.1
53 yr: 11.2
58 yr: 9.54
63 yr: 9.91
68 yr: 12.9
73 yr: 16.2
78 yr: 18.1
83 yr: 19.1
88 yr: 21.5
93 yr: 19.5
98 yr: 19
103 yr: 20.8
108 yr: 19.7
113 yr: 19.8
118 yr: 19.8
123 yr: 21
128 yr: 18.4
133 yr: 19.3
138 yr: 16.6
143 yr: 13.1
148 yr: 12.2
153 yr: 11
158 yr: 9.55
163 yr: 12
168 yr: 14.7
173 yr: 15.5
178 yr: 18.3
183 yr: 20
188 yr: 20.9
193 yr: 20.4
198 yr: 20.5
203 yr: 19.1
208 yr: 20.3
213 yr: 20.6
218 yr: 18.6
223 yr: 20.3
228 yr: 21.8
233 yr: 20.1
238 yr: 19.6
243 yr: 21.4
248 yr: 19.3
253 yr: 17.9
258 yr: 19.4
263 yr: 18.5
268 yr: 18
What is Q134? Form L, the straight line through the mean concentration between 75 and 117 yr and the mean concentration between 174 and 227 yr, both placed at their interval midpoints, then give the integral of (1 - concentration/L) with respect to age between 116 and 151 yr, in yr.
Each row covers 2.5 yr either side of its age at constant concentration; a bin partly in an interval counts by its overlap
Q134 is 4.68 yr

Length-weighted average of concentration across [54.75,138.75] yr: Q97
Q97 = 17.7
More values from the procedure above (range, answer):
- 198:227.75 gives 20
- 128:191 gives 15.4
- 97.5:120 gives 19.9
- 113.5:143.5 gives 18.5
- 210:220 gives 19.7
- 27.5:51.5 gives 17.4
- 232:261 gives 19.6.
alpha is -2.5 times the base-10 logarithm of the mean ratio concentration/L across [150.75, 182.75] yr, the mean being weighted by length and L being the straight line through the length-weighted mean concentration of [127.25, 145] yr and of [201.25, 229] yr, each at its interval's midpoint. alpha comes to 0.28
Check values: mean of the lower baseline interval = 16.8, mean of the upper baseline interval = 20.1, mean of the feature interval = 14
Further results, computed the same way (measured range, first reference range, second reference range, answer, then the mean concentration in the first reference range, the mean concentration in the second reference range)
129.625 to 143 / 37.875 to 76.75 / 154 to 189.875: -0.14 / 13.6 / 15.6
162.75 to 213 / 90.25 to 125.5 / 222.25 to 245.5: 0.10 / 20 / 20.7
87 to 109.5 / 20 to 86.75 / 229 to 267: -0.20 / 15.8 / 19.5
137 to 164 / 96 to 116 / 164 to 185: 0.41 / 19.8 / 16.7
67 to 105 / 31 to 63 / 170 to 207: -0.17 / 14.6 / 19.2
